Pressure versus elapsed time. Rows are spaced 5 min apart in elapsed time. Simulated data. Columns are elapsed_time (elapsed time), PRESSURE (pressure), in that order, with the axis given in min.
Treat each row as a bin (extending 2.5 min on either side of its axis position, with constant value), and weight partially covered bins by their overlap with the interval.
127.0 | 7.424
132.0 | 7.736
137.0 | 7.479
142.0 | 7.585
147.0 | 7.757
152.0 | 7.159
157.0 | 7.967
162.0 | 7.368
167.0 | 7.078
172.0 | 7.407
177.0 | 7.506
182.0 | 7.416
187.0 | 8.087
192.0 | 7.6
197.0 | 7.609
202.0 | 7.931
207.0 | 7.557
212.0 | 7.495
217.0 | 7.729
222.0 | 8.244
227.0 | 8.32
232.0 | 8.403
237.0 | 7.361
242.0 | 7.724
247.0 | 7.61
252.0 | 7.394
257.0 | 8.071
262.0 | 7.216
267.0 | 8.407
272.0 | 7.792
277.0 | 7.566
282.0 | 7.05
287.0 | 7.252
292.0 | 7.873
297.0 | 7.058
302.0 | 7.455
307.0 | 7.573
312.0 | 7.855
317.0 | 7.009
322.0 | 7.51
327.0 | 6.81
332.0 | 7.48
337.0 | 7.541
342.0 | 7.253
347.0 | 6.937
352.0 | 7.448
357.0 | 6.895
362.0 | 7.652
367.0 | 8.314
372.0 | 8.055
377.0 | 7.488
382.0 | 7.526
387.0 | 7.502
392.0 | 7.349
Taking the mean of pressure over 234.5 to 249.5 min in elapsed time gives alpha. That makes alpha 7.57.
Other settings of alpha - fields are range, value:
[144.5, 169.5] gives 7.47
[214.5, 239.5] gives 8.01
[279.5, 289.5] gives 7.15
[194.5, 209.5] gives 7.7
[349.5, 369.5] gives 7.58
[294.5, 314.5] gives 7.49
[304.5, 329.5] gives 7.35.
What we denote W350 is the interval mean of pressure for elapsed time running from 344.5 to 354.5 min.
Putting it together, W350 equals 7.19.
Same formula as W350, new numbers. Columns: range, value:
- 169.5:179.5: 7.46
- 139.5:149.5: 7.67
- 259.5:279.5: 7.75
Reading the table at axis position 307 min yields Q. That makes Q 7.573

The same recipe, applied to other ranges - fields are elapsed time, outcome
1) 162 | 7.368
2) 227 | 8.32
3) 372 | 8.055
